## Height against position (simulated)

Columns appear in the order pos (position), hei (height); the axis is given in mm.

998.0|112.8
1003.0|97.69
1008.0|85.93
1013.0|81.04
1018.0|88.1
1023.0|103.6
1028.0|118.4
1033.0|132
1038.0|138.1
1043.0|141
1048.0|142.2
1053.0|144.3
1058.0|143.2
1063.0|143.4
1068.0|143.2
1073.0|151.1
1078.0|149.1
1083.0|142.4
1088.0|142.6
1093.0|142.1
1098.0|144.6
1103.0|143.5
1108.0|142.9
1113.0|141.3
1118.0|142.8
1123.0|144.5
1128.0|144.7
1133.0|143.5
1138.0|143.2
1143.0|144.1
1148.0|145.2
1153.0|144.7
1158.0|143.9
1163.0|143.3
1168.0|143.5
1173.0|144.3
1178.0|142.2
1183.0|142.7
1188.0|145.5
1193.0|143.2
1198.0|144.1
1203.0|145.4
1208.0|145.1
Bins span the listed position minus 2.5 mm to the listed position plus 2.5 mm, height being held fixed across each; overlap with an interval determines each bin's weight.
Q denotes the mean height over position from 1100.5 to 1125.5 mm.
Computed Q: 143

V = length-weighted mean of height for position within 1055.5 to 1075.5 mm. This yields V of 145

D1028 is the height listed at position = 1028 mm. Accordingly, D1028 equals 118.4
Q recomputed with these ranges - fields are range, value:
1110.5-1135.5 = 143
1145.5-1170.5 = 144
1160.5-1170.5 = 143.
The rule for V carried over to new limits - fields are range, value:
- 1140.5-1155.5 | 145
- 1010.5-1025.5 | 90.9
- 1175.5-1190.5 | 143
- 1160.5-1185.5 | 143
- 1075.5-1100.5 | 144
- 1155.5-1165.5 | 144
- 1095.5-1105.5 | 144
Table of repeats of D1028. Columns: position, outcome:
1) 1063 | 143.4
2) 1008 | 85.93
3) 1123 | 144.5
